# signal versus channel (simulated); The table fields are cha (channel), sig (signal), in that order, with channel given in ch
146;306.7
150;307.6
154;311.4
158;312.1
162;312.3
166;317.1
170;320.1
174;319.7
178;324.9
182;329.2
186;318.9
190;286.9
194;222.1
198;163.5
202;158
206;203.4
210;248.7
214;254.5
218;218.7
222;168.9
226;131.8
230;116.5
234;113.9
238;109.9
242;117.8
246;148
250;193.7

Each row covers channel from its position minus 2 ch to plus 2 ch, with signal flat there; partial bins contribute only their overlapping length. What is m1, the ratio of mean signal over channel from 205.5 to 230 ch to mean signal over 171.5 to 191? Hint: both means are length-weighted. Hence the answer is 0.6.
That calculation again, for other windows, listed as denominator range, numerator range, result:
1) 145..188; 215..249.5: 0.46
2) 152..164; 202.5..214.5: 0.72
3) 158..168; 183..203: 0.76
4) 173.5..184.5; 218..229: 0.49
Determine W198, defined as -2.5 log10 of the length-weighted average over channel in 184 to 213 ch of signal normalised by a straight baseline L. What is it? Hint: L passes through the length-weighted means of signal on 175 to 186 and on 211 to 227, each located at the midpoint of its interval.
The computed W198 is 0.16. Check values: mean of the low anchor 325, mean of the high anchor 201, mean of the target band 230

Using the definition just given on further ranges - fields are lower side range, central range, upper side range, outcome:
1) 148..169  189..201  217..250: 0.09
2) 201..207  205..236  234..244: -0.19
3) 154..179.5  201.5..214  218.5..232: -0.11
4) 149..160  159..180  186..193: -0.06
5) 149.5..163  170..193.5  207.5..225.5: -0.15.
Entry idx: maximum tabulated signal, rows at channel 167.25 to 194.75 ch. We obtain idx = 329.2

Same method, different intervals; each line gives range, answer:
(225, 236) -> 131.8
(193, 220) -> 254.5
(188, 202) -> 286.9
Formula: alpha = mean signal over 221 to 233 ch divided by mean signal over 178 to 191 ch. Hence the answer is 0.43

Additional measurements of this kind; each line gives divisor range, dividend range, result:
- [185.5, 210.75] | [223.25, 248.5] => 0.57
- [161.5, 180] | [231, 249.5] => 0.40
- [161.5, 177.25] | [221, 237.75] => 0.40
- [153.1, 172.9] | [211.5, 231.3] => 0.58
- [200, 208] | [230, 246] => 0.66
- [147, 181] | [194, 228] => 0.62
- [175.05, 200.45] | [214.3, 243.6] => 0.54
